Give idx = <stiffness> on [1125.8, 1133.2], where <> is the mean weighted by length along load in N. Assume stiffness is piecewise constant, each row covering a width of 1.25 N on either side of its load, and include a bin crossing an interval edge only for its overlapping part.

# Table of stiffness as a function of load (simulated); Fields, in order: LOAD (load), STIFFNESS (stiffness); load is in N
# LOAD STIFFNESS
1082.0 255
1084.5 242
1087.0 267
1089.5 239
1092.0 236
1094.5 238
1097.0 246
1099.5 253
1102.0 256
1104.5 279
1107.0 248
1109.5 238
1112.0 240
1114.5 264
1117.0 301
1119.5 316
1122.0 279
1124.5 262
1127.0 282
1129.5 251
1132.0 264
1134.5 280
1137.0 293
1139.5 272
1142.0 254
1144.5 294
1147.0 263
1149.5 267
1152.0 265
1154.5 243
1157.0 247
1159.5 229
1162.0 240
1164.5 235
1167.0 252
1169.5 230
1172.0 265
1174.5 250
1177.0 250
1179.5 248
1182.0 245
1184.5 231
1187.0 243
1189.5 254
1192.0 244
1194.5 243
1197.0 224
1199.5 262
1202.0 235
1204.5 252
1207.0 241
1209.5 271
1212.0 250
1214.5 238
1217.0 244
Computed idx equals 266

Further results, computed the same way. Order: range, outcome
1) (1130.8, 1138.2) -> 279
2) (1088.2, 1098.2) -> 240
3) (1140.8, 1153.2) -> 269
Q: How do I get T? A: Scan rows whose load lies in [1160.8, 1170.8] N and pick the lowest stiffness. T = 230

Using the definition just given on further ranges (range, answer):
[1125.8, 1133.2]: 251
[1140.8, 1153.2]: 254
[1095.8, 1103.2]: 246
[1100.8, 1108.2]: 248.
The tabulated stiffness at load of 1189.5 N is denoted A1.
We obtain 254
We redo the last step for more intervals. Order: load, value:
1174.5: 250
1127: 282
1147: 263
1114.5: 264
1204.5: 252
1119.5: 316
